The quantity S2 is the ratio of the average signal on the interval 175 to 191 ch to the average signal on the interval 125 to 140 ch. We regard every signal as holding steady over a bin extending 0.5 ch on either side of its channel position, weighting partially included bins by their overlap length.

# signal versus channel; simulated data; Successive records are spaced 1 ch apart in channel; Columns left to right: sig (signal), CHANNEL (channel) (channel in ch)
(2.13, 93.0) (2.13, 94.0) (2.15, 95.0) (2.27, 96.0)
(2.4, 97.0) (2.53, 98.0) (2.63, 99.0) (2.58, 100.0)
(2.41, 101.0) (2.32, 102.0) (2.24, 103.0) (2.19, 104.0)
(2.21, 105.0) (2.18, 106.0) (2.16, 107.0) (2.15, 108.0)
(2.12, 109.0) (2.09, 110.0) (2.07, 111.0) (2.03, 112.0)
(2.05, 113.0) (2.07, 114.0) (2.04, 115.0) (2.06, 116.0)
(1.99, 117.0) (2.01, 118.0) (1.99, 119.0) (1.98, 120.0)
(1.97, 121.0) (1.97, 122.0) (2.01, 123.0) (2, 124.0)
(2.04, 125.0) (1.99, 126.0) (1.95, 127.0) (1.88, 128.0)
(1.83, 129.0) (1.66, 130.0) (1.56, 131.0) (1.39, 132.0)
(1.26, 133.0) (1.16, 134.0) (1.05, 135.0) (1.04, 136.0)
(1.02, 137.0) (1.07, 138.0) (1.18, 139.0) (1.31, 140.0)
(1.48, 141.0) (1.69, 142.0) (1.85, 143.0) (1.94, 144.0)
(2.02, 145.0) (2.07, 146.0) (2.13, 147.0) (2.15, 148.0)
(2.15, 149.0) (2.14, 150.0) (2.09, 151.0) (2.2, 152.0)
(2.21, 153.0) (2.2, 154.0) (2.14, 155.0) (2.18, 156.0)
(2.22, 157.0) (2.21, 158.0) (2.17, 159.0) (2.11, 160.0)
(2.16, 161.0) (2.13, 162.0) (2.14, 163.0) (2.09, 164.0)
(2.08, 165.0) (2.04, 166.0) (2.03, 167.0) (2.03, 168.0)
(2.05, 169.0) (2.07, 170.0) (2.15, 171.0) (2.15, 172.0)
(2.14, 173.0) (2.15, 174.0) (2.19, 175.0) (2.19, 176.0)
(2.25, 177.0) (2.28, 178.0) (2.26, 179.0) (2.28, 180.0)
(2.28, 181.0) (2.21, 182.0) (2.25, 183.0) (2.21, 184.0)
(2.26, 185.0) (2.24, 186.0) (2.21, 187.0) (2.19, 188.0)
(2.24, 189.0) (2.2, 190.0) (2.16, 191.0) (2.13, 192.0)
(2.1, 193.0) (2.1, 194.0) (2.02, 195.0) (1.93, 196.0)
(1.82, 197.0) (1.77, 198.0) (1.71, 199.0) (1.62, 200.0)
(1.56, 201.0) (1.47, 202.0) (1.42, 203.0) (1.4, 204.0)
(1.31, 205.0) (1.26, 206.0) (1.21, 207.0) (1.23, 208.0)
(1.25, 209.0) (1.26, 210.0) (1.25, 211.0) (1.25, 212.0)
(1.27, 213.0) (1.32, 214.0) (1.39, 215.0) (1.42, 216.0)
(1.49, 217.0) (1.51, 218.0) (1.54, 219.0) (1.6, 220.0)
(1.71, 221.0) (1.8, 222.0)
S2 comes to 1.5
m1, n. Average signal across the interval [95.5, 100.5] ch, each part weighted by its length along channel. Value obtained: 2.48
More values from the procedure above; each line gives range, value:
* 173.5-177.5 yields 2.19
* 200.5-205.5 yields 1.43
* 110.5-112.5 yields 2.05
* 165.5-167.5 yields 2.04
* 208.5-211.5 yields 1.25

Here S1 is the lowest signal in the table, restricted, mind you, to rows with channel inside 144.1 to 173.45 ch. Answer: 2.02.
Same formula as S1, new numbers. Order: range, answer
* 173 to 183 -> 2.14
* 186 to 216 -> 1.21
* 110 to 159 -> 1.02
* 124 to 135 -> 1.05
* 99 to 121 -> 1.97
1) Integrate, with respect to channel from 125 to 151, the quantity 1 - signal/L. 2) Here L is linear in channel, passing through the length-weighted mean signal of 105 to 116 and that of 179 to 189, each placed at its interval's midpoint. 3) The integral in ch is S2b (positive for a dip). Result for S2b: 6.01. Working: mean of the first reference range 2.1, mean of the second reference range 2.24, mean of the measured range 1.66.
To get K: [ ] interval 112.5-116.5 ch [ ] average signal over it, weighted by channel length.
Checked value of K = 2.05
